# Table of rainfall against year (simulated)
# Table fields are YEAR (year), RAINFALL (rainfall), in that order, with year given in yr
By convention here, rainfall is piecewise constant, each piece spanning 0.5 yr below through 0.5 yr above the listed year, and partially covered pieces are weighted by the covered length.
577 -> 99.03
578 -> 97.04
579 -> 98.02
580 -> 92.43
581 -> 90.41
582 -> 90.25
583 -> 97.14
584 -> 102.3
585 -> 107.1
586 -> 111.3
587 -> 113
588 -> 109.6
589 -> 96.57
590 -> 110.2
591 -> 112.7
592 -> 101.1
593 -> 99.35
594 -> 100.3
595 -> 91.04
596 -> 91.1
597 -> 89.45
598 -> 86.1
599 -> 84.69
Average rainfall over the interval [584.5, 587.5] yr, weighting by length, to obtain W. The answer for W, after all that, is 110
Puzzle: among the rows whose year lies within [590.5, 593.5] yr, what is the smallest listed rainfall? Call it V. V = 99.35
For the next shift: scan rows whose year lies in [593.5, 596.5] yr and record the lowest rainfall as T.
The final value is 91.04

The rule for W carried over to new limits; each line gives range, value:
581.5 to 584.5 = 96.6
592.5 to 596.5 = 95.4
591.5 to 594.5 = 100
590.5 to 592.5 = 107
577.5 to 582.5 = 93.6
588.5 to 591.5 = 106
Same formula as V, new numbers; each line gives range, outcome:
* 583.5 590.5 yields 96.57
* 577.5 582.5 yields 90.25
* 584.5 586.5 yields 107.1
